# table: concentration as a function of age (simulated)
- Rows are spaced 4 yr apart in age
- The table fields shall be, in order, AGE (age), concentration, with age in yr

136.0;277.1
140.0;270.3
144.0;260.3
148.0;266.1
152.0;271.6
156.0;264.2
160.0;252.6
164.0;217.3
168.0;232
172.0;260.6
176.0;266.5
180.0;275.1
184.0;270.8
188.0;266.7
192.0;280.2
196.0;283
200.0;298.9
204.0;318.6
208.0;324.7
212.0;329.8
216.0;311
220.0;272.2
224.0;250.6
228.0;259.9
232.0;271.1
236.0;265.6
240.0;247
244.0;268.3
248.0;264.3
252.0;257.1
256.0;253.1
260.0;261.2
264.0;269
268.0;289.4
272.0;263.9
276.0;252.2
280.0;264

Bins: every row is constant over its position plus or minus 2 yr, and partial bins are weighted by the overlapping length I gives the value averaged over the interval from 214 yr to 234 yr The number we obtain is 273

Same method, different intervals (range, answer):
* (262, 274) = 274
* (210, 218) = 320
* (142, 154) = 266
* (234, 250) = 261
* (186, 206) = 289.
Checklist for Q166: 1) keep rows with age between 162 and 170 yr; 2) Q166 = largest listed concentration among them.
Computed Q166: 232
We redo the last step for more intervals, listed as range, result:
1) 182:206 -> 318.6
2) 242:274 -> 289.4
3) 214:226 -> 311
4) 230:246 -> 271.1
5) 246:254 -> 264.3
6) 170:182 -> 275.1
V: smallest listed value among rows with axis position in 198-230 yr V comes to 250.6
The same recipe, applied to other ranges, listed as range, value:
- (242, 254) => 257.1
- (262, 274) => 263.9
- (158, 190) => 217.3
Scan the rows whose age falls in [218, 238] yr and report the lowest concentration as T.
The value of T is 250.6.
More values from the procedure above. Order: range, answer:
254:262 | 253.1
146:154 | 266.1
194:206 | 283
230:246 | 247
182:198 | 266.7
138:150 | 260.3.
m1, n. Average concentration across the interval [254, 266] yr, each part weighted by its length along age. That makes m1 261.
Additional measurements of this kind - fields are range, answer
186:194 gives 273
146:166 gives 254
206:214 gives 327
